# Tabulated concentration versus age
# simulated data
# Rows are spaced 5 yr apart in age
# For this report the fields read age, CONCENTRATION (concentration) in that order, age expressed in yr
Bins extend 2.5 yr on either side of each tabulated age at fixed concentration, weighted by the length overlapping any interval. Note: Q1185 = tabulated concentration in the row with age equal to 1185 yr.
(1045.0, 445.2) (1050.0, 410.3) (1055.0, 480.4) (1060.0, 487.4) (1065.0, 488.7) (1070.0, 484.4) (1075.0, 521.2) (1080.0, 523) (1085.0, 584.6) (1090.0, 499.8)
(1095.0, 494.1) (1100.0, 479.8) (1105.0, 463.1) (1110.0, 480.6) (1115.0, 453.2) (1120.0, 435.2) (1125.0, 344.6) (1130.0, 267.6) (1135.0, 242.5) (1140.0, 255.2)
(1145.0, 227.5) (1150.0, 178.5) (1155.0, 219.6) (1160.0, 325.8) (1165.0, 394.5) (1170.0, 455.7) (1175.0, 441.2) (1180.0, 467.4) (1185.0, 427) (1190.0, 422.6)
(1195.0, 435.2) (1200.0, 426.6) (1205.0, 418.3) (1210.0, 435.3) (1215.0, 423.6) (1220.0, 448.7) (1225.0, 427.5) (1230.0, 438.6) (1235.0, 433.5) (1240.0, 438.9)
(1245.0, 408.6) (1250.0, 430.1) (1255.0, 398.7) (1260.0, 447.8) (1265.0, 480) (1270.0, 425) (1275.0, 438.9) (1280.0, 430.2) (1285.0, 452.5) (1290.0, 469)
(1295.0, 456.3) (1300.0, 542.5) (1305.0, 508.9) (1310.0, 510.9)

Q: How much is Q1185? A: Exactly 427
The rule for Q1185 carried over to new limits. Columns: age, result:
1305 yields 508.9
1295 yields 456.3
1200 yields 426.6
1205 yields 418.3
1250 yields 430.1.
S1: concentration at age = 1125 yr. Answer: 344.6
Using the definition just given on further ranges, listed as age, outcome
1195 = 435.2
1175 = 441.2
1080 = 523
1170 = 455.7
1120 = 435.2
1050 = 410.3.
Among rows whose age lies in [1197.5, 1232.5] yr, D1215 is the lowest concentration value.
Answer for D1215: 418.3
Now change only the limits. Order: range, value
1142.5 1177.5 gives 178.5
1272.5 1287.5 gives 430.2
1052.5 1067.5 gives 480.4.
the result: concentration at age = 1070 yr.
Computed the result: 484.4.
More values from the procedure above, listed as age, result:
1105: 463.1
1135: 242.5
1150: 178.5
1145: 227.5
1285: 452.5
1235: 433.5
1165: 394.5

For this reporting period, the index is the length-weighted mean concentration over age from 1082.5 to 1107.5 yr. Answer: 504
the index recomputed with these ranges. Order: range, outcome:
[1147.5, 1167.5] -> 280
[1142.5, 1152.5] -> 203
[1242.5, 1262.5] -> 421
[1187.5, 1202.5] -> 428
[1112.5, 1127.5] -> 411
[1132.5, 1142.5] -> 249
